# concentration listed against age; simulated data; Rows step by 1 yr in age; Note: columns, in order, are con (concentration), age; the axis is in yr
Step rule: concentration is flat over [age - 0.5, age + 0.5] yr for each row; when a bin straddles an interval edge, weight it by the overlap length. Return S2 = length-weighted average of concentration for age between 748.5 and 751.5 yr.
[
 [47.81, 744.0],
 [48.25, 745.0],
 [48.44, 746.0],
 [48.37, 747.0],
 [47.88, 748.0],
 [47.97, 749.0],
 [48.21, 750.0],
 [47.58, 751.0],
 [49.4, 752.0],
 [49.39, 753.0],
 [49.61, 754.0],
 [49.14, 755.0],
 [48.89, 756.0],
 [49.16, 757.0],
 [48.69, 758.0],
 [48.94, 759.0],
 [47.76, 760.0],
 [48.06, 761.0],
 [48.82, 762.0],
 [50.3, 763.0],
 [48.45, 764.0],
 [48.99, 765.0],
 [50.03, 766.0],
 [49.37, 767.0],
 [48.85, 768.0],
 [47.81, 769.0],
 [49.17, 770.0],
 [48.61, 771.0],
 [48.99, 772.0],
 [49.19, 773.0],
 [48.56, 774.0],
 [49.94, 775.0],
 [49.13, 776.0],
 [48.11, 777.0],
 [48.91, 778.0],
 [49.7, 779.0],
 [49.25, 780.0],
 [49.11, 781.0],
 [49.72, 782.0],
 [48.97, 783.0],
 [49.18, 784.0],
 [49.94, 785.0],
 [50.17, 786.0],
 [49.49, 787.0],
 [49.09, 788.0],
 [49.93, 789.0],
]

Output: 47.9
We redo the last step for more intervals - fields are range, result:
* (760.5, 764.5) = 48.9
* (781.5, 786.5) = 49.6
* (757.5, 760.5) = 48.5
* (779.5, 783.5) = 49.3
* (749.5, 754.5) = 48.8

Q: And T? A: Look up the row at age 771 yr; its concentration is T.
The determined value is 48.61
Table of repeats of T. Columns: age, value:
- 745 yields 48.25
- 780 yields 49.25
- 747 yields 48.37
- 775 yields 49.94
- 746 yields 48.44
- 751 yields 47.58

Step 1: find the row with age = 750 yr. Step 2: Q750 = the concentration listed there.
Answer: 48.21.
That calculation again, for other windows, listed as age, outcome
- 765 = 48.99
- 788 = 49.09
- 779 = 49.7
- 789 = 49.93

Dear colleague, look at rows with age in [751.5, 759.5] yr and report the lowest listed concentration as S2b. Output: 48.69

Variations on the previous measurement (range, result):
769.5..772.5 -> 48.61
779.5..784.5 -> 48.97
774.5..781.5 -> 48.11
